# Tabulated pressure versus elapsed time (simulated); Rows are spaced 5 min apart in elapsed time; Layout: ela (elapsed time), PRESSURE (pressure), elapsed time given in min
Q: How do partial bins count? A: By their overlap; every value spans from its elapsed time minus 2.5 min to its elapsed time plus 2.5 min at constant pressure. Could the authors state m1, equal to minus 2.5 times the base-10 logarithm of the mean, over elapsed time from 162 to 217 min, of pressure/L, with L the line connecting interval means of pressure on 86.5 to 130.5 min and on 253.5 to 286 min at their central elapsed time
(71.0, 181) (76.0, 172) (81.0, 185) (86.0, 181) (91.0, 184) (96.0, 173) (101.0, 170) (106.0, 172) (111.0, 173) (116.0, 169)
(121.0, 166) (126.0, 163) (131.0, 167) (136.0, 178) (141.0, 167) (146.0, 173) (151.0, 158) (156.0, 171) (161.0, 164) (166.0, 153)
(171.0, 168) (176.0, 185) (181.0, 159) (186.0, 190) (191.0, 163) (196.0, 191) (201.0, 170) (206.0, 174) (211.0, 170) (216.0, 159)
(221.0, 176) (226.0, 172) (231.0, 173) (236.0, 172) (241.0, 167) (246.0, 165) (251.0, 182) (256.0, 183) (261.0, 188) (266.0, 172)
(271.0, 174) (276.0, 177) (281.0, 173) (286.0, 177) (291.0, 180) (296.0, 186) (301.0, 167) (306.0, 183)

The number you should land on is 0.02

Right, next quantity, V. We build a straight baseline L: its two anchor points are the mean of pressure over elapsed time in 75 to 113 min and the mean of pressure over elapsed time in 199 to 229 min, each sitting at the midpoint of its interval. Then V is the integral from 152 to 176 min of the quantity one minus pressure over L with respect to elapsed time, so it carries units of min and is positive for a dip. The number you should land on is 0.97 min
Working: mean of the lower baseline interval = 176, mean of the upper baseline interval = 170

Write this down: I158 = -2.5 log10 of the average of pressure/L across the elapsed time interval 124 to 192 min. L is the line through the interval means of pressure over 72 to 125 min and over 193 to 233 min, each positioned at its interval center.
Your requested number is 0.03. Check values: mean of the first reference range 174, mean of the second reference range 173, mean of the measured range 169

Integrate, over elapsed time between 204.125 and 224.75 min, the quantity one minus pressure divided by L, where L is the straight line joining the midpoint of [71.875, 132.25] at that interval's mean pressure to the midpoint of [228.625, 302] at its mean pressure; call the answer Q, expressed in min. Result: 0.6 min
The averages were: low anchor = 173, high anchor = 176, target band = 170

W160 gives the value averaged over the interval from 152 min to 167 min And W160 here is 163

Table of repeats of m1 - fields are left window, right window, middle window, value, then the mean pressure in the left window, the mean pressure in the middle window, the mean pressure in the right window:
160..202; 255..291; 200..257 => 0.020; 172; 172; 178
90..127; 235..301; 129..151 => 0.014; 171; 170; 176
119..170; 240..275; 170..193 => -0.026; 166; 174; 176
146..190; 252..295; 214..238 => 0.021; 169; 171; 178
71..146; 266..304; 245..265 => -0.027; 173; 180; 176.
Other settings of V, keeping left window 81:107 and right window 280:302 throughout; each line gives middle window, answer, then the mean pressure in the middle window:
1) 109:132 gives 1.3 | 168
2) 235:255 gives 0.6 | 172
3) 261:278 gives 0.1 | 176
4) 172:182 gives 0.2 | 173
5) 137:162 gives 1.4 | 167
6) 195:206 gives 0.0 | 178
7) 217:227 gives 0.3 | 172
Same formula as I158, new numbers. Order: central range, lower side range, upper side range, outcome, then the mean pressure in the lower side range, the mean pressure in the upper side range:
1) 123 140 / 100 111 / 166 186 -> 0.01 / 172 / 171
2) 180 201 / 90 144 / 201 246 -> -0.04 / 171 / 170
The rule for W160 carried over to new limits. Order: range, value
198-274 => 173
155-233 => 171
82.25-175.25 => 170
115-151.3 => 168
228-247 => 170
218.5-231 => 174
